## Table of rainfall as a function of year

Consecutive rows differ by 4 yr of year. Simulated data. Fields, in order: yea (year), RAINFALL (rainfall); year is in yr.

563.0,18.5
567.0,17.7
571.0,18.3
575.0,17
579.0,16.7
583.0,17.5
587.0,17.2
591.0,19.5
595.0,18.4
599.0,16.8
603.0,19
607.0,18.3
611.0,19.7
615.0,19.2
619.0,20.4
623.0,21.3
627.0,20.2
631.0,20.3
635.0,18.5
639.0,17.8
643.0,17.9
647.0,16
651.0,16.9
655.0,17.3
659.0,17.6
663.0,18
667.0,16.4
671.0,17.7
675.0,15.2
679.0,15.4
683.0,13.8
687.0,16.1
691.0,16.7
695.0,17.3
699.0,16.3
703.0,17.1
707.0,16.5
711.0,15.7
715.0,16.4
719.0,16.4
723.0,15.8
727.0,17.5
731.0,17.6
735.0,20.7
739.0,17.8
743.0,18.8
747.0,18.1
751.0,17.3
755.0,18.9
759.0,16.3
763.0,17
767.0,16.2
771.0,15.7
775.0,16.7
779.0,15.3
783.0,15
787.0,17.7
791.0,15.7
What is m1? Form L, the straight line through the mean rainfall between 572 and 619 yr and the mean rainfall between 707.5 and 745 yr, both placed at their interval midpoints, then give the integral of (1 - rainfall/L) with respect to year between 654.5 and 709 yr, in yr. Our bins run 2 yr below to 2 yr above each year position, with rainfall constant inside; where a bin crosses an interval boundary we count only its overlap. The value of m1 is 3.57 yr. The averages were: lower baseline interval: 18.2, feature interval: 16.5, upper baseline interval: 17.4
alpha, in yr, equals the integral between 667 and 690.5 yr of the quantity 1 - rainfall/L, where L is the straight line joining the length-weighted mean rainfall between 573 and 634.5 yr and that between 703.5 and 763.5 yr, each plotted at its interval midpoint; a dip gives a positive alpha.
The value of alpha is 2.9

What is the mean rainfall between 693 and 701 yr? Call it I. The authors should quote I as 16.8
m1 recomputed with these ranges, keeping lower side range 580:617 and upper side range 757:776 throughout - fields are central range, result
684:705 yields 0.8 yr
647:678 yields 1.2 yr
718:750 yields -2.1 yr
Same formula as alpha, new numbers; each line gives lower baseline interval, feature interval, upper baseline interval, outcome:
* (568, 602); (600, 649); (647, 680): -4.9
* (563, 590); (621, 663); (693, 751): -2.2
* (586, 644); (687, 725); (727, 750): 4.4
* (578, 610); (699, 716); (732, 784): 1.1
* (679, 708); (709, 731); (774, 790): -0.4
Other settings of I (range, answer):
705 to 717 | 16.2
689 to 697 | 17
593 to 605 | 18.1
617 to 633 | 20.6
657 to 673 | 17.4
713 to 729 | 16.5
